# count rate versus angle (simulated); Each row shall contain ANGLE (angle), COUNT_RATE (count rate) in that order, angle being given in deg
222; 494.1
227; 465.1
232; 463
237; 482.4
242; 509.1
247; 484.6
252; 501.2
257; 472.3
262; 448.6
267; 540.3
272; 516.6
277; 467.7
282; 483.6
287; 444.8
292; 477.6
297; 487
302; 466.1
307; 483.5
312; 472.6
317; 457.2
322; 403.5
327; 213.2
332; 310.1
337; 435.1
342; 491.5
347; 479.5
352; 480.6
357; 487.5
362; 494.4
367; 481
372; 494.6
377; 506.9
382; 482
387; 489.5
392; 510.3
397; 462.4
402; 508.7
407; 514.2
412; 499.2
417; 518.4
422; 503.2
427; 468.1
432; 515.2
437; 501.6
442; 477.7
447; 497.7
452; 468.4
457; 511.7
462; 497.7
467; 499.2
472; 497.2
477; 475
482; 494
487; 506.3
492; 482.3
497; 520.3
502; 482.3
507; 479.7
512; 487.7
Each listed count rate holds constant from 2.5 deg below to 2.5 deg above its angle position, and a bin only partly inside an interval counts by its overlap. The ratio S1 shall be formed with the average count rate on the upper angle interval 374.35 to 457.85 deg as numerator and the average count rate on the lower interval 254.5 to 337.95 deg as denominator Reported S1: 1.11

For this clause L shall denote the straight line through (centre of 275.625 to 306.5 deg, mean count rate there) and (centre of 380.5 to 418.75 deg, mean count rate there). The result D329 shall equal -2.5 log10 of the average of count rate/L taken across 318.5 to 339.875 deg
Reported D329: 0.35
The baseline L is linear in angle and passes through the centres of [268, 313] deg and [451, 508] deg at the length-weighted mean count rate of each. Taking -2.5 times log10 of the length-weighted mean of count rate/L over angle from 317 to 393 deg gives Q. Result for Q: 0.08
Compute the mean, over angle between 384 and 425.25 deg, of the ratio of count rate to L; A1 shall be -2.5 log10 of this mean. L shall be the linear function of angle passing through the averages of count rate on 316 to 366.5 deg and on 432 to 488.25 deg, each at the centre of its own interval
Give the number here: -0.08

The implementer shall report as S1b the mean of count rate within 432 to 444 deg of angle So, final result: 495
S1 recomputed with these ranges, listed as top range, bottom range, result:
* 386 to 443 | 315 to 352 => 1.23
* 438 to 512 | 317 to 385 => 1.11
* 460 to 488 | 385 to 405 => 1.00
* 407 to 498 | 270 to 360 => 1.11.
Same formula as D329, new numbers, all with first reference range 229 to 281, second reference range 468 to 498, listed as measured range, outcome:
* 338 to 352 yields 0.026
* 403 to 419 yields -0.038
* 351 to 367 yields 0.009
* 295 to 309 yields 0.025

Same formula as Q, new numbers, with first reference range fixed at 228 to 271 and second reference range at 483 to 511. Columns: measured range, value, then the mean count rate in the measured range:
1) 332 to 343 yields 0.16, 425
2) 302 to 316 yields 0.04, 474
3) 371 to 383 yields -0.01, 496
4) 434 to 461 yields 0.00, 492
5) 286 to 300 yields 0.04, 472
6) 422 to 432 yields 0.01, 489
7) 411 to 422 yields -0.04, 509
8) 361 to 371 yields 0.01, 488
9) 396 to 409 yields -0.01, 498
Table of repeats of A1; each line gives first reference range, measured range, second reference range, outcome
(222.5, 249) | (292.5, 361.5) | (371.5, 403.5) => 0.116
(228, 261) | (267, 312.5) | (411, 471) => 0.010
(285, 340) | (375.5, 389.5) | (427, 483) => -0.079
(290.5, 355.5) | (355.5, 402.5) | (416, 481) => -0.067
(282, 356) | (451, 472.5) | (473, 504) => -0.025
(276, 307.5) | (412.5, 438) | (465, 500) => -0.027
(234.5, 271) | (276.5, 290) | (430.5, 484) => 0.061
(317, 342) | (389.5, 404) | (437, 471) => -0.136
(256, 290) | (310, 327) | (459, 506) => 0.183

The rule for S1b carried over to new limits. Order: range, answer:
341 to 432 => 494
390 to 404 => 493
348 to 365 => 487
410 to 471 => 497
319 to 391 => 448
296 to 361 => 436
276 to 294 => 468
